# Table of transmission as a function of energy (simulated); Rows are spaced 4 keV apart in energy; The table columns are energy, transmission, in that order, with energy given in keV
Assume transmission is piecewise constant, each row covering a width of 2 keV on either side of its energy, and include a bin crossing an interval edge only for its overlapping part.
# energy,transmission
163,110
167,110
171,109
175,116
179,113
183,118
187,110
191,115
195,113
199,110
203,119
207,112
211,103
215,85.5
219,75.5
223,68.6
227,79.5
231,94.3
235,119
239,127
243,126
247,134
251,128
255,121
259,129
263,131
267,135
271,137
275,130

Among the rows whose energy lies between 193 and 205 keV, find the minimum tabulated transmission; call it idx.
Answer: 110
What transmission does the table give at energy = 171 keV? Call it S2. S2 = 109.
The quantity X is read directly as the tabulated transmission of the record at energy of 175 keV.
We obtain 116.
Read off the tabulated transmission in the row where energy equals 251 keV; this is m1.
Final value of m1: 128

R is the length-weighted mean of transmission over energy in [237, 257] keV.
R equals 127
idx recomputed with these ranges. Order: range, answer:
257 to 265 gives 129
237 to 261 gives 121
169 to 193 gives 109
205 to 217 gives 85.5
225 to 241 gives 79.5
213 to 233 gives 68.6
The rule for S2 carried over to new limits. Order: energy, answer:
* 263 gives 131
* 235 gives 119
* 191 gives 115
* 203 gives 119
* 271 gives 137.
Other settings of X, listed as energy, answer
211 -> 103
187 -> 110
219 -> 75.5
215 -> 85.5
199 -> 110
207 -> 112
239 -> 127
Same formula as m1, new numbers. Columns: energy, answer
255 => 121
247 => 134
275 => 130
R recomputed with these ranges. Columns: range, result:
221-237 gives 90.3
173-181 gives 114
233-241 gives 123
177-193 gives 114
